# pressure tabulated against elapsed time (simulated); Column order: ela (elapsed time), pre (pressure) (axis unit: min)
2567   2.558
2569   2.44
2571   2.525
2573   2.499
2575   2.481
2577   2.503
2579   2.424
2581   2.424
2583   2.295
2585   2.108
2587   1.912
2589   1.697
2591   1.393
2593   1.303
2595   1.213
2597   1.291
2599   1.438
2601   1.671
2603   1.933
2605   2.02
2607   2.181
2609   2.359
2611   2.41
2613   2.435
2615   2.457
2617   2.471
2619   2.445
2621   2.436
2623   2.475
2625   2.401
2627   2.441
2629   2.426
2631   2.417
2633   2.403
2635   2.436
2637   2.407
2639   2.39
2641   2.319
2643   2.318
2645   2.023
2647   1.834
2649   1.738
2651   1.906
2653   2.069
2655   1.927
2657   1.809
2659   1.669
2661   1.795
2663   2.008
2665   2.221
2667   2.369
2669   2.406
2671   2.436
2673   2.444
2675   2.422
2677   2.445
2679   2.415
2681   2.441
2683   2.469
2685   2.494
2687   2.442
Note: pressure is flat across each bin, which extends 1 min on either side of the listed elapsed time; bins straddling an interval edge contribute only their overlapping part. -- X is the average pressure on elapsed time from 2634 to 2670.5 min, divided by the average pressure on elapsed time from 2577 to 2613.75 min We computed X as 1.09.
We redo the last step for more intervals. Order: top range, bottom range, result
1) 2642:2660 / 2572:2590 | 0.85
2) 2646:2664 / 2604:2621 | 0.79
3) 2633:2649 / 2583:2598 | 1.38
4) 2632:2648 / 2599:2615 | 1.07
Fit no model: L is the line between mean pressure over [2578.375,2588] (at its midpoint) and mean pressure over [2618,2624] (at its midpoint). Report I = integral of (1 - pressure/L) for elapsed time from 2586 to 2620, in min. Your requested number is 6.3 min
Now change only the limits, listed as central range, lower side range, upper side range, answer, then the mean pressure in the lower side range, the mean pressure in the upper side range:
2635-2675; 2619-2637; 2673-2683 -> 5.0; 2.43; 2.44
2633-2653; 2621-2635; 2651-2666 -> 0.2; 2.43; 1.93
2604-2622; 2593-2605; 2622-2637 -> -3.9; 1.53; 2.43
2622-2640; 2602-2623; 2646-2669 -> -2.1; 2.32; 1.96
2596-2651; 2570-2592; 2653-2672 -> -1.7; 2.21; 2.07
